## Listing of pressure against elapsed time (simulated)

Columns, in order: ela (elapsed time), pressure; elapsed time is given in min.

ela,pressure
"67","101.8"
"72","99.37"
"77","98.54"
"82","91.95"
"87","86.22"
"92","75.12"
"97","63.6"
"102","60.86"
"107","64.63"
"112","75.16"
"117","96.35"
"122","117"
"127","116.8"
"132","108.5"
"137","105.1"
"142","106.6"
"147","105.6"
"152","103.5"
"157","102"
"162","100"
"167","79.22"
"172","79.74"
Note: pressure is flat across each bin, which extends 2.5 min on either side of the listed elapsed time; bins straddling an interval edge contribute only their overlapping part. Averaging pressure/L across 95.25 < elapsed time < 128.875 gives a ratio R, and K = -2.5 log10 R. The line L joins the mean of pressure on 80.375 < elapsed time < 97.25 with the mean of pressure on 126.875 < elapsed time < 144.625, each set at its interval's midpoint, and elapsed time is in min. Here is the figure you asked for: 0.13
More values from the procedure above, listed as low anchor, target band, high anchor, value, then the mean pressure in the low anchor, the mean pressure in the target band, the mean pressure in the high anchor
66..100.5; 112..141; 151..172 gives -0.17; 86.7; 106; 93.7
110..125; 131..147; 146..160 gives -0.06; 97.6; 106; 103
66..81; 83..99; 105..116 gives 0.14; 98.9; 76.9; 73.7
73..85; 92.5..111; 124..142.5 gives 0.48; 95.4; 65.3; 110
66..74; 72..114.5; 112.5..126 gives 0.28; 100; 78.3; 103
